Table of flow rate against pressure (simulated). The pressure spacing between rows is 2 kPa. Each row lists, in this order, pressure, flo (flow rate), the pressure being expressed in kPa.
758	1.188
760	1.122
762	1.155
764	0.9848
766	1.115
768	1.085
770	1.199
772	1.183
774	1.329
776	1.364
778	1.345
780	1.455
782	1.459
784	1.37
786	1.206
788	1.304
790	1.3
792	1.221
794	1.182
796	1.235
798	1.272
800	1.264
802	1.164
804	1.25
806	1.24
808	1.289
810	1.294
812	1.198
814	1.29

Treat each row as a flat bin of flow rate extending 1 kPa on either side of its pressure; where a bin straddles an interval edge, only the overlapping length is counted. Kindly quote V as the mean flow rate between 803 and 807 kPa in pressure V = 1.25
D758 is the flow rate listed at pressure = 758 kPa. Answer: 1.188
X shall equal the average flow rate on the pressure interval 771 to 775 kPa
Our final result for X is 1.26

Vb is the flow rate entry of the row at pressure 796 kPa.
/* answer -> 1.235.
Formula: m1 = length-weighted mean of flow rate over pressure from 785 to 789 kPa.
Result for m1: 1.25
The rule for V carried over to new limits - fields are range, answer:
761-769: 1.08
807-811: 1.29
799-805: 1.23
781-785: 1.41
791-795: 1.2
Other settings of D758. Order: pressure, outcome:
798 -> 1.272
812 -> 1.198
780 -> 1.455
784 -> 1.37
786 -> 1.206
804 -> 1.25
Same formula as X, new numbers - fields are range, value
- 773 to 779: 1.35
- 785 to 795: 1.24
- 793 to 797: 1.21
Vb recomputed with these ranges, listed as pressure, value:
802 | 1.164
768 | 1.085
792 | 1.221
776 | 1.364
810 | 1.294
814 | 1.29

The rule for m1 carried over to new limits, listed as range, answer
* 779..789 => 1.36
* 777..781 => 1.4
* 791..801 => 1.23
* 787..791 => 1.3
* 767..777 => 1.23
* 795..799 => 1.25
